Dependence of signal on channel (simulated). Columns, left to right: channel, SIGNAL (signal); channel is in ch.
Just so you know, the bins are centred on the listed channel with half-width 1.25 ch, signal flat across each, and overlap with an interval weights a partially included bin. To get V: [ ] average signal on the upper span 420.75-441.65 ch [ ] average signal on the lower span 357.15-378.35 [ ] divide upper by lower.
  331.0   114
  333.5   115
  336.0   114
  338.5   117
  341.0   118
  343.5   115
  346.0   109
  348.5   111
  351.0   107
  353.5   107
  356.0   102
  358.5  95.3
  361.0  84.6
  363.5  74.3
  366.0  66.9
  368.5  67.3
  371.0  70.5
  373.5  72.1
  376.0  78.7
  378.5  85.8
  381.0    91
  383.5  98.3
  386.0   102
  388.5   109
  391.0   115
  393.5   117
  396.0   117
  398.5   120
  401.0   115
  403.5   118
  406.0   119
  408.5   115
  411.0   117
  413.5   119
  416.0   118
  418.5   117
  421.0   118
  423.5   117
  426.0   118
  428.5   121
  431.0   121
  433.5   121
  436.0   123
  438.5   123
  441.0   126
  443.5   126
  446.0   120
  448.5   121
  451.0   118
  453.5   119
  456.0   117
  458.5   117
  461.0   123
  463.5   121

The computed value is 1.6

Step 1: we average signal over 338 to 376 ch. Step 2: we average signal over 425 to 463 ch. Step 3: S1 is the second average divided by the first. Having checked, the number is 1.3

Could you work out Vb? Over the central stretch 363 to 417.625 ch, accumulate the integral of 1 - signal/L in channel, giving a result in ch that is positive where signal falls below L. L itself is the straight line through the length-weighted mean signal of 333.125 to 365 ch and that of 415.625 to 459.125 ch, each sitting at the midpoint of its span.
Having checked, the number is 5.7 ch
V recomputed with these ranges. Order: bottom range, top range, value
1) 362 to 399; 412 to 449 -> 1.31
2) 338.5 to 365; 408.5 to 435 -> 1.15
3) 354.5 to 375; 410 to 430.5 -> 1.49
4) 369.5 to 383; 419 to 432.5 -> 1.48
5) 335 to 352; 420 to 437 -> 1.06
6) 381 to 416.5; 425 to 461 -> 1.07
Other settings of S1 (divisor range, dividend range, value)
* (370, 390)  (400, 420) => 1.32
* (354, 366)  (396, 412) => 1.34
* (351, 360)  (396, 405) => 1.16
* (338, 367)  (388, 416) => 1.16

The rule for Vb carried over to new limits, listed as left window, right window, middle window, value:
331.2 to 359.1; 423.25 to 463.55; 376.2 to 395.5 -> 2.2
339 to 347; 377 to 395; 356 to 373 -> 4.8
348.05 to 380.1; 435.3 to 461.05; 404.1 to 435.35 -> -2.7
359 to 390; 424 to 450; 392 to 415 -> -3.6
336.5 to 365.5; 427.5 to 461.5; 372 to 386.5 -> 2.9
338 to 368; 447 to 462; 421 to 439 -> -0.9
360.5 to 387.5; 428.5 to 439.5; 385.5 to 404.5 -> -3.8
